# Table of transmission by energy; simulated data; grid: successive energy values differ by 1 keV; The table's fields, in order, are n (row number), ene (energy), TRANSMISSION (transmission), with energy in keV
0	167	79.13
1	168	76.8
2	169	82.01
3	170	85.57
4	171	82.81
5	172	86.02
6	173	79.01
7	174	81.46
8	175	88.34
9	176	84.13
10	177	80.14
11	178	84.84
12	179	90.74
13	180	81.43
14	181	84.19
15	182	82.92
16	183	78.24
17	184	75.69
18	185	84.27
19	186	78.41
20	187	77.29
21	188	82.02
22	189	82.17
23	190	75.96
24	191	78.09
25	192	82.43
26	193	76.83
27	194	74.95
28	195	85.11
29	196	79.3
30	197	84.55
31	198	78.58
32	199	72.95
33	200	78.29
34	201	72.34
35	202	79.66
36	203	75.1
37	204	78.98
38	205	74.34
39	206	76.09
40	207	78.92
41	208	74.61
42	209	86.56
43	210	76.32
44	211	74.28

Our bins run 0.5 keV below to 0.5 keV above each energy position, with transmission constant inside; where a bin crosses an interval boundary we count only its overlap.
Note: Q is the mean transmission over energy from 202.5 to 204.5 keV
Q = 77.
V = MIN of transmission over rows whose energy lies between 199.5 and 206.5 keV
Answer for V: 72.34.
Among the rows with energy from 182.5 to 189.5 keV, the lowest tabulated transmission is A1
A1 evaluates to 75.69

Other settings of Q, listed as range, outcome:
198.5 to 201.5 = 74.5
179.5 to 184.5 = 80.5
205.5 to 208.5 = 76.5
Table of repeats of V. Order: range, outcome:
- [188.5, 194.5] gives 74.95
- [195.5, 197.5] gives 79.3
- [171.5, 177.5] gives 79.01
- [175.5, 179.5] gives 80.14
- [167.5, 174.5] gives 76.8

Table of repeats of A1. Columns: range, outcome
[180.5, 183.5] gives 78.24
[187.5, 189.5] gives 82.02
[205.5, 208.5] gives 74.61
